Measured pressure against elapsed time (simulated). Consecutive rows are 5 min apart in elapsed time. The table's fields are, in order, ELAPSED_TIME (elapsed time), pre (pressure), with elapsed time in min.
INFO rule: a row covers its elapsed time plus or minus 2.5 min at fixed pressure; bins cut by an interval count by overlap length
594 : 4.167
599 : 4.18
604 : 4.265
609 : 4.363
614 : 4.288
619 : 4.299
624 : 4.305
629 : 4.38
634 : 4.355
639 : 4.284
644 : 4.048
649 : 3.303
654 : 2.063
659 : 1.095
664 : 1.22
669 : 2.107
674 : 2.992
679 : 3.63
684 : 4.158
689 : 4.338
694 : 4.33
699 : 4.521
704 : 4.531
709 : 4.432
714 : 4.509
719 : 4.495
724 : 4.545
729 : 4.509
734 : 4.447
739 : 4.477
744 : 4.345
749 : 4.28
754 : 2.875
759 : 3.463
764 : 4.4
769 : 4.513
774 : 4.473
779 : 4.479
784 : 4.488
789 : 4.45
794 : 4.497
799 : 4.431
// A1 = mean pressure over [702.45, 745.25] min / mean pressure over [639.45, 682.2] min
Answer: 1.68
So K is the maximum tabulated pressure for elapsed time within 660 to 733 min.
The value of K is 4.545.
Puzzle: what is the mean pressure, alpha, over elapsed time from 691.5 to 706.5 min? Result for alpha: 4.46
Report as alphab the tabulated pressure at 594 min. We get 4.167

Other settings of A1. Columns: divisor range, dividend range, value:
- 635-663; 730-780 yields 1.42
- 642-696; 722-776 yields 1.40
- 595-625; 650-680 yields 0.51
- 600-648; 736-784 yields 0.98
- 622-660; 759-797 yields 1.24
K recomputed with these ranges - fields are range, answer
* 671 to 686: 4.158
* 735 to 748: 4.477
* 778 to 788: 4.488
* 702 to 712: 4.531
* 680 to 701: 4.521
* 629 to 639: 4.38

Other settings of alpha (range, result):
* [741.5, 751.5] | 4.31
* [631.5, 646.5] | 4.23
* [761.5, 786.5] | 4.47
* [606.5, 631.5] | 4.33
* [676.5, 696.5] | 4.11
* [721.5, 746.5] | 4.46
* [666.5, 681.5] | 2.91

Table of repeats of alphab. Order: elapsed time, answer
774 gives 4.473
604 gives 4.265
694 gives 4.33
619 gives 4.299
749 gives 4.28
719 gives 4.495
